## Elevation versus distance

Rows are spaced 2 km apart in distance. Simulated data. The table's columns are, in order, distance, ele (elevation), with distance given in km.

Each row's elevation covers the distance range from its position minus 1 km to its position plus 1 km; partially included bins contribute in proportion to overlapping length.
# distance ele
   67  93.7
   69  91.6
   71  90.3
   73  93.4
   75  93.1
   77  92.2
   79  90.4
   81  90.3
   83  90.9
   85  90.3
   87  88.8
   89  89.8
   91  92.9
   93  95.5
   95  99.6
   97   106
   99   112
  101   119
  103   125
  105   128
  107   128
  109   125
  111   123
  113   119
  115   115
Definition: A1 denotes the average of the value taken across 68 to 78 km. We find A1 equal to 92.1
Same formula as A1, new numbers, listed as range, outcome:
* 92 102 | 106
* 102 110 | 126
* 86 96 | 93.3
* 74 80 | 91.9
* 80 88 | 90.1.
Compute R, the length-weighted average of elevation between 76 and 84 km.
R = 90.9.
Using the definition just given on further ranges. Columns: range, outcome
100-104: 122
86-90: 89.3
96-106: 118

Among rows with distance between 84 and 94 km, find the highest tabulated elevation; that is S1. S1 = 95.5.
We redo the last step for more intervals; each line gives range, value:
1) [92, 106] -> 128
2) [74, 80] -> 93.1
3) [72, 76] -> 93.4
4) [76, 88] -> 92.2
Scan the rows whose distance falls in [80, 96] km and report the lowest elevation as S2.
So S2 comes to 88.8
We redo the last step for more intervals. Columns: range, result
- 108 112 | 123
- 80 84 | 90.3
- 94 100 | 99.6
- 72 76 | 93.1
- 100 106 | 119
